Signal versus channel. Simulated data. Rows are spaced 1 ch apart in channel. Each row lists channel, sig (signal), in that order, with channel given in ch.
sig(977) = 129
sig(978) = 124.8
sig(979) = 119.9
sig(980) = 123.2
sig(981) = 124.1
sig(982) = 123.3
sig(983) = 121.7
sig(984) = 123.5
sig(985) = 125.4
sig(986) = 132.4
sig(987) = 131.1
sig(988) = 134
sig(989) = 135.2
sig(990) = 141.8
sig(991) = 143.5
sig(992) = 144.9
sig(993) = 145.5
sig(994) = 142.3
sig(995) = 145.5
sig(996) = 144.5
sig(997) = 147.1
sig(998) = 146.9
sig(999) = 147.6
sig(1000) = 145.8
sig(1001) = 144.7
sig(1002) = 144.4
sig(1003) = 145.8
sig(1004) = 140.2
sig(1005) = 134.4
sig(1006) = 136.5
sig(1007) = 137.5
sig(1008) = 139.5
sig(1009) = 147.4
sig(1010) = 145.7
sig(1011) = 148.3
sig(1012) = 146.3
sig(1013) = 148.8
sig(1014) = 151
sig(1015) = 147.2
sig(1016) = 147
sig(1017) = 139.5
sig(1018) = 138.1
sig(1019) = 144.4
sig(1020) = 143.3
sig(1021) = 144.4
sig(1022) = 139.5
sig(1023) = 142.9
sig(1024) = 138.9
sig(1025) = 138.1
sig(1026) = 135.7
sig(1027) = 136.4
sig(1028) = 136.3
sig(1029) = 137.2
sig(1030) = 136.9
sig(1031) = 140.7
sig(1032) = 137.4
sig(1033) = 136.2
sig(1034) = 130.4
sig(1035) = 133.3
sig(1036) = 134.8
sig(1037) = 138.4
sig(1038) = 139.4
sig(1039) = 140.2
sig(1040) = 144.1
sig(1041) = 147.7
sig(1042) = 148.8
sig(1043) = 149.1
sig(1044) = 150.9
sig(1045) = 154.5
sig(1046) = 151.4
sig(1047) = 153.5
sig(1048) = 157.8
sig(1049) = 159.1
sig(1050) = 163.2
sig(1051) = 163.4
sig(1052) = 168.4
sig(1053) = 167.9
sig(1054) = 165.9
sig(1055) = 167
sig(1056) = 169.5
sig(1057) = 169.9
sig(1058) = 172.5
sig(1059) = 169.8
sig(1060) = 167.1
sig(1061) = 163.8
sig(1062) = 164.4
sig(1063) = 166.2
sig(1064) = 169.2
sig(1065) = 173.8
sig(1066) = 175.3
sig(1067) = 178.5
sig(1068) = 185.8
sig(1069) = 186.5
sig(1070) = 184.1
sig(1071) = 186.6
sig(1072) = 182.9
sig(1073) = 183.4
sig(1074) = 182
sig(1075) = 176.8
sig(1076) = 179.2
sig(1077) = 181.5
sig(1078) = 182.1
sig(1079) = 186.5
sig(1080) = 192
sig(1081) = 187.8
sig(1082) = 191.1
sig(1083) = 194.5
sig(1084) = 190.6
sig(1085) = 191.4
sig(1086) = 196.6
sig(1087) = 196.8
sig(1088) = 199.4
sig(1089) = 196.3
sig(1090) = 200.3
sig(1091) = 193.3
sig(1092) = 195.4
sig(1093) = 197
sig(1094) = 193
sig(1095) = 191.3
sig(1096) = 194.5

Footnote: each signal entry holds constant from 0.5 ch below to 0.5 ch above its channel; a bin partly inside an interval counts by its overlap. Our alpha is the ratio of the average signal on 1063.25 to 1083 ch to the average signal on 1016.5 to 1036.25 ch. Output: 1.3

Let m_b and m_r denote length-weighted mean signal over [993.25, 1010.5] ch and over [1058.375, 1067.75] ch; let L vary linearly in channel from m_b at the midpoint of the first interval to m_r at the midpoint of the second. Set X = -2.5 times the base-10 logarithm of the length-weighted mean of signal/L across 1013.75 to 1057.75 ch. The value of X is 0.08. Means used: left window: 143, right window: 170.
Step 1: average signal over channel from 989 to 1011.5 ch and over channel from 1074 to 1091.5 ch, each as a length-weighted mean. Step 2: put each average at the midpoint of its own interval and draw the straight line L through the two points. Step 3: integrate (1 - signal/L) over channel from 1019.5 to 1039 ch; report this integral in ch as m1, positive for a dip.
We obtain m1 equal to 2.7 ch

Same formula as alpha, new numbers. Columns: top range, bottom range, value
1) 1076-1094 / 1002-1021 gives 1.34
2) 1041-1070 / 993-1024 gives 1.15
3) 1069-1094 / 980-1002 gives 1.38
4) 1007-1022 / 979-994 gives 1.10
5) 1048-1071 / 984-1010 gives 1.21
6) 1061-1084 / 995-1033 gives 1.27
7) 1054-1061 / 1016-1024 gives 1.19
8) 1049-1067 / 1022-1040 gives 1.22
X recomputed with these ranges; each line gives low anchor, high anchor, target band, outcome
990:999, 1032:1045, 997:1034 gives 0.01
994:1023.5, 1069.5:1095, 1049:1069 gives 0.03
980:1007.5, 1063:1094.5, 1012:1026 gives 0.07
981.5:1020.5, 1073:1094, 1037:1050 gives 0.11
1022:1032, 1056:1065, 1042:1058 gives -0.01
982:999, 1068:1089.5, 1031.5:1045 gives 0.17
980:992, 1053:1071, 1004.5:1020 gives 0.01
